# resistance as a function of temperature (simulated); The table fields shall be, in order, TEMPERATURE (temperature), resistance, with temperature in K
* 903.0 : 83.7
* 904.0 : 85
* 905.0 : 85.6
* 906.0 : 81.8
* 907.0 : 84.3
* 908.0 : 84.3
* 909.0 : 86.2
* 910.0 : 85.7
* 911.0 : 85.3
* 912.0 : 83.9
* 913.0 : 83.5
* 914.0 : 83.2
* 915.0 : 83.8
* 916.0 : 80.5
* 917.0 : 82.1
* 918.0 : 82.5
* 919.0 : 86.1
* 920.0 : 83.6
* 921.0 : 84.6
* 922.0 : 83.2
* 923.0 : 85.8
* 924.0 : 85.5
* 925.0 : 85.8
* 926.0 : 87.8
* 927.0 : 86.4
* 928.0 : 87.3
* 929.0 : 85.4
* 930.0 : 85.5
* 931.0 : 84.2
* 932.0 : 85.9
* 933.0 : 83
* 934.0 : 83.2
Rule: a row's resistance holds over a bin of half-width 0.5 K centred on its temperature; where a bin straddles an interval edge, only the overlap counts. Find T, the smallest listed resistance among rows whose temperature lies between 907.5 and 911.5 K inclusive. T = 84.3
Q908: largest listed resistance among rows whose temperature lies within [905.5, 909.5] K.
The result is 86.2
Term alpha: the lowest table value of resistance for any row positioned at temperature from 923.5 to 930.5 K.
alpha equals 85.4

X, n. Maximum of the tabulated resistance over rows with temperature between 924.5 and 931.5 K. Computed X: 87.8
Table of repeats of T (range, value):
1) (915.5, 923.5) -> 80.5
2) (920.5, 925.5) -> 83.2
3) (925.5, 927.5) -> 86.4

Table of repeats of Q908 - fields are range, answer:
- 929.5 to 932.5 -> 85.9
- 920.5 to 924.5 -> 85.8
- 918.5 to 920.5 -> 86.1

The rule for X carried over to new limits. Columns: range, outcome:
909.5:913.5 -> 85.7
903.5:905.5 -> 85.6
